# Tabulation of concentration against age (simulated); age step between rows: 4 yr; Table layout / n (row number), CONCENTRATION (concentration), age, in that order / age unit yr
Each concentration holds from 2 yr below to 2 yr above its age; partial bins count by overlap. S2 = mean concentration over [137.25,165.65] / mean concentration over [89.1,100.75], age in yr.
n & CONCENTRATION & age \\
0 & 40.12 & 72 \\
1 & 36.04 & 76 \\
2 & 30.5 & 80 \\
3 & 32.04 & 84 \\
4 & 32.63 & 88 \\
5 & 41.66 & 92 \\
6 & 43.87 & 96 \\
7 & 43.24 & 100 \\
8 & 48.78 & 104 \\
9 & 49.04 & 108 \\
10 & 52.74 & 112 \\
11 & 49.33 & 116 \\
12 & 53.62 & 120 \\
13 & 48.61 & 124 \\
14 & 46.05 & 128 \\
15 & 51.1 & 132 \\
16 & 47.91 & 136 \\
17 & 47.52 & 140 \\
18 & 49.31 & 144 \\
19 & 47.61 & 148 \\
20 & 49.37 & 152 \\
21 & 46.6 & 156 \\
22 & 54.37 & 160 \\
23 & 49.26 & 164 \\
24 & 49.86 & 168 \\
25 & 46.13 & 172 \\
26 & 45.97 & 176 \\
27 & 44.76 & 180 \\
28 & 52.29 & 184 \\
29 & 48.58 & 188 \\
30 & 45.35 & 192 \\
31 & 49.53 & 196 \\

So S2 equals 1.17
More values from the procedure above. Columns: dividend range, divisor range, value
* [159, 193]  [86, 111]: 1.11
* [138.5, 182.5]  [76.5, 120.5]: 1.13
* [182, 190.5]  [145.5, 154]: 1.03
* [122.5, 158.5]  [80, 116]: 1.13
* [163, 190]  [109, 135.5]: 0.96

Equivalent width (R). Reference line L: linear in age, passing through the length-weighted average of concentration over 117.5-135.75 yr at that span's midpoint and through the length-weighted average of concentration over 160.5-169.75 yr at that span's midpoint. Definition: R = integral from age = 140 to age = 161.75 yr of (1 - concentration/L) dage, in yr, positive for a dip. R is 0.4 yr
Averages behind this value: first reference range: 49.6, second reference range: 50.3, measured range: 49.2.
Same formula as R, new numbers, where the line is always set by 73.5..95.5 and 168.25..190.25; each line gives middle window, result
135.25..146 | -1.42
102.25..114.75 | -3.79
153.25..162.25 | -1.09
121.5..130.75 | -1.64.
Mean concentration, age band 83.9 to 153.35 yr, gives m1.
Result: 46.7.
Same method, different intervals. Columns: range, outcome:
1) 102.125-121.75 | 50.7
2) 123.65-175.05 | 48.7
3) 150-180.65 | 48.4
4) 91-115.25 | 46.9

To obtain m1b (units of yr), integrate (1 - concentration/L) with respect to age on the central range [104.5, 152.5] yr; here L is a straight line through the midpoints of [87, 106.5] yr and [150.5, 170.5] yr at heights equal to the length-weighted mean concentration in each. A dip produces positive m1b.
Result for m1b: -3.3 yr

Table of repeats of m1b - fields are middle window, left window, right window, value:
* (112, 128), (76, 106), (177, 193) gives -3.4 yr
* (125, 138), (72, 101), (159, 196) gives -1.7 yr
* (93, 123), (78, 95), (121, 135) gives -4.5 yr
